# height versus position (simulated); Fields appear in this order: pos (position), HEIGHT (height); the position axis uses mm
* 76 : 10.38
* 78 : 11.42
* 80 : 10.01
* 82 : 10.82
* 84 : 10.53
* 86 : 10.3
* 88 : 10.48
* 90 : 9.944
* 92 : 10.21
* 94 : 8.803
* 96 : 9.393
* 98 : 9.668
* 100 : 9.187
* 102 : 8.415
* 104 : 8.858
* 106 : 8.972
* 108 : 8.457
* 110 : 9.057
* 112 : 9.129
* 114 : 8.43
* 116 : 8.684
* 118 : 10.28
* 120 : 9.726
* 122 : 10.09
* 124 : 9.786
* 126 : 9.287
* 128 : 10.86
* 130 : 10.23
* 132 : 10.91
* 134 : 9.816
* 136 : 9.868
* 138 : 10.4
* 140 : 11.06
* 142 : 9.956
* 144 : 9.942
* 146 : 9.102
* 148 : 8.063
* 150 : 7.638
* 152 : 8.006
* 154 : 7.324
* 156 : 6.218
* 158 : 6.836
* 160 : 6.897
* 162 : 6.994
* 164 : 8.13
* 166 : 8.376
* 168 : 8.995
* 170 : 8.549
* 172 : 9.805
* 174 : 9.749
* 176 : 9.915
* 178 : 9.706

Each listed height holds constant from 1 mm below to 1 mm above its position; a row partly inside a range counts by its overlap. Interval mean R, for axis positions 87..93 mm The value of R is 10.2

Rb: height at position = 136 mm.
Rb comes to 9.868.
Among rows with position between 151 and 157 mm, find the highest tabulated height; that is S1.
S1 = 8.006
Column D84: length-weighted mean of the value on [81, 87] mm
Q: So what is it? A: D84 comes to 10.5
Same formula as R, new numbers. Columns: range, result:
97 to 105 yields 9.03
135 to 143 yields 10.3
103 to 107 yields 8.91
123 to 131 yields 10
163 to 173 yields 8.77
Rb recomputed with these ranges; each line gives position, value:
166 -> 8.376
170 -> 8.549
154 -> 7.324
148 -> 8.063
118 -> 10.28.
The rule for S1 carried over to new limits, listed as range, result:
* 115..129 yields 10.86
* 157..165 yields 8.13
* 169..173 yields 9.805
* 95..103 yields 9.668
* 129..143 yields 11.06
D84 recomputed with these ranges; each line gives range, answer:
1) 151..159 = 7.1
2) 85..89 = 10.4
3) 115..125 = 9.71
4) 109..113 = 9.09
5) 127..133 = 10.7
